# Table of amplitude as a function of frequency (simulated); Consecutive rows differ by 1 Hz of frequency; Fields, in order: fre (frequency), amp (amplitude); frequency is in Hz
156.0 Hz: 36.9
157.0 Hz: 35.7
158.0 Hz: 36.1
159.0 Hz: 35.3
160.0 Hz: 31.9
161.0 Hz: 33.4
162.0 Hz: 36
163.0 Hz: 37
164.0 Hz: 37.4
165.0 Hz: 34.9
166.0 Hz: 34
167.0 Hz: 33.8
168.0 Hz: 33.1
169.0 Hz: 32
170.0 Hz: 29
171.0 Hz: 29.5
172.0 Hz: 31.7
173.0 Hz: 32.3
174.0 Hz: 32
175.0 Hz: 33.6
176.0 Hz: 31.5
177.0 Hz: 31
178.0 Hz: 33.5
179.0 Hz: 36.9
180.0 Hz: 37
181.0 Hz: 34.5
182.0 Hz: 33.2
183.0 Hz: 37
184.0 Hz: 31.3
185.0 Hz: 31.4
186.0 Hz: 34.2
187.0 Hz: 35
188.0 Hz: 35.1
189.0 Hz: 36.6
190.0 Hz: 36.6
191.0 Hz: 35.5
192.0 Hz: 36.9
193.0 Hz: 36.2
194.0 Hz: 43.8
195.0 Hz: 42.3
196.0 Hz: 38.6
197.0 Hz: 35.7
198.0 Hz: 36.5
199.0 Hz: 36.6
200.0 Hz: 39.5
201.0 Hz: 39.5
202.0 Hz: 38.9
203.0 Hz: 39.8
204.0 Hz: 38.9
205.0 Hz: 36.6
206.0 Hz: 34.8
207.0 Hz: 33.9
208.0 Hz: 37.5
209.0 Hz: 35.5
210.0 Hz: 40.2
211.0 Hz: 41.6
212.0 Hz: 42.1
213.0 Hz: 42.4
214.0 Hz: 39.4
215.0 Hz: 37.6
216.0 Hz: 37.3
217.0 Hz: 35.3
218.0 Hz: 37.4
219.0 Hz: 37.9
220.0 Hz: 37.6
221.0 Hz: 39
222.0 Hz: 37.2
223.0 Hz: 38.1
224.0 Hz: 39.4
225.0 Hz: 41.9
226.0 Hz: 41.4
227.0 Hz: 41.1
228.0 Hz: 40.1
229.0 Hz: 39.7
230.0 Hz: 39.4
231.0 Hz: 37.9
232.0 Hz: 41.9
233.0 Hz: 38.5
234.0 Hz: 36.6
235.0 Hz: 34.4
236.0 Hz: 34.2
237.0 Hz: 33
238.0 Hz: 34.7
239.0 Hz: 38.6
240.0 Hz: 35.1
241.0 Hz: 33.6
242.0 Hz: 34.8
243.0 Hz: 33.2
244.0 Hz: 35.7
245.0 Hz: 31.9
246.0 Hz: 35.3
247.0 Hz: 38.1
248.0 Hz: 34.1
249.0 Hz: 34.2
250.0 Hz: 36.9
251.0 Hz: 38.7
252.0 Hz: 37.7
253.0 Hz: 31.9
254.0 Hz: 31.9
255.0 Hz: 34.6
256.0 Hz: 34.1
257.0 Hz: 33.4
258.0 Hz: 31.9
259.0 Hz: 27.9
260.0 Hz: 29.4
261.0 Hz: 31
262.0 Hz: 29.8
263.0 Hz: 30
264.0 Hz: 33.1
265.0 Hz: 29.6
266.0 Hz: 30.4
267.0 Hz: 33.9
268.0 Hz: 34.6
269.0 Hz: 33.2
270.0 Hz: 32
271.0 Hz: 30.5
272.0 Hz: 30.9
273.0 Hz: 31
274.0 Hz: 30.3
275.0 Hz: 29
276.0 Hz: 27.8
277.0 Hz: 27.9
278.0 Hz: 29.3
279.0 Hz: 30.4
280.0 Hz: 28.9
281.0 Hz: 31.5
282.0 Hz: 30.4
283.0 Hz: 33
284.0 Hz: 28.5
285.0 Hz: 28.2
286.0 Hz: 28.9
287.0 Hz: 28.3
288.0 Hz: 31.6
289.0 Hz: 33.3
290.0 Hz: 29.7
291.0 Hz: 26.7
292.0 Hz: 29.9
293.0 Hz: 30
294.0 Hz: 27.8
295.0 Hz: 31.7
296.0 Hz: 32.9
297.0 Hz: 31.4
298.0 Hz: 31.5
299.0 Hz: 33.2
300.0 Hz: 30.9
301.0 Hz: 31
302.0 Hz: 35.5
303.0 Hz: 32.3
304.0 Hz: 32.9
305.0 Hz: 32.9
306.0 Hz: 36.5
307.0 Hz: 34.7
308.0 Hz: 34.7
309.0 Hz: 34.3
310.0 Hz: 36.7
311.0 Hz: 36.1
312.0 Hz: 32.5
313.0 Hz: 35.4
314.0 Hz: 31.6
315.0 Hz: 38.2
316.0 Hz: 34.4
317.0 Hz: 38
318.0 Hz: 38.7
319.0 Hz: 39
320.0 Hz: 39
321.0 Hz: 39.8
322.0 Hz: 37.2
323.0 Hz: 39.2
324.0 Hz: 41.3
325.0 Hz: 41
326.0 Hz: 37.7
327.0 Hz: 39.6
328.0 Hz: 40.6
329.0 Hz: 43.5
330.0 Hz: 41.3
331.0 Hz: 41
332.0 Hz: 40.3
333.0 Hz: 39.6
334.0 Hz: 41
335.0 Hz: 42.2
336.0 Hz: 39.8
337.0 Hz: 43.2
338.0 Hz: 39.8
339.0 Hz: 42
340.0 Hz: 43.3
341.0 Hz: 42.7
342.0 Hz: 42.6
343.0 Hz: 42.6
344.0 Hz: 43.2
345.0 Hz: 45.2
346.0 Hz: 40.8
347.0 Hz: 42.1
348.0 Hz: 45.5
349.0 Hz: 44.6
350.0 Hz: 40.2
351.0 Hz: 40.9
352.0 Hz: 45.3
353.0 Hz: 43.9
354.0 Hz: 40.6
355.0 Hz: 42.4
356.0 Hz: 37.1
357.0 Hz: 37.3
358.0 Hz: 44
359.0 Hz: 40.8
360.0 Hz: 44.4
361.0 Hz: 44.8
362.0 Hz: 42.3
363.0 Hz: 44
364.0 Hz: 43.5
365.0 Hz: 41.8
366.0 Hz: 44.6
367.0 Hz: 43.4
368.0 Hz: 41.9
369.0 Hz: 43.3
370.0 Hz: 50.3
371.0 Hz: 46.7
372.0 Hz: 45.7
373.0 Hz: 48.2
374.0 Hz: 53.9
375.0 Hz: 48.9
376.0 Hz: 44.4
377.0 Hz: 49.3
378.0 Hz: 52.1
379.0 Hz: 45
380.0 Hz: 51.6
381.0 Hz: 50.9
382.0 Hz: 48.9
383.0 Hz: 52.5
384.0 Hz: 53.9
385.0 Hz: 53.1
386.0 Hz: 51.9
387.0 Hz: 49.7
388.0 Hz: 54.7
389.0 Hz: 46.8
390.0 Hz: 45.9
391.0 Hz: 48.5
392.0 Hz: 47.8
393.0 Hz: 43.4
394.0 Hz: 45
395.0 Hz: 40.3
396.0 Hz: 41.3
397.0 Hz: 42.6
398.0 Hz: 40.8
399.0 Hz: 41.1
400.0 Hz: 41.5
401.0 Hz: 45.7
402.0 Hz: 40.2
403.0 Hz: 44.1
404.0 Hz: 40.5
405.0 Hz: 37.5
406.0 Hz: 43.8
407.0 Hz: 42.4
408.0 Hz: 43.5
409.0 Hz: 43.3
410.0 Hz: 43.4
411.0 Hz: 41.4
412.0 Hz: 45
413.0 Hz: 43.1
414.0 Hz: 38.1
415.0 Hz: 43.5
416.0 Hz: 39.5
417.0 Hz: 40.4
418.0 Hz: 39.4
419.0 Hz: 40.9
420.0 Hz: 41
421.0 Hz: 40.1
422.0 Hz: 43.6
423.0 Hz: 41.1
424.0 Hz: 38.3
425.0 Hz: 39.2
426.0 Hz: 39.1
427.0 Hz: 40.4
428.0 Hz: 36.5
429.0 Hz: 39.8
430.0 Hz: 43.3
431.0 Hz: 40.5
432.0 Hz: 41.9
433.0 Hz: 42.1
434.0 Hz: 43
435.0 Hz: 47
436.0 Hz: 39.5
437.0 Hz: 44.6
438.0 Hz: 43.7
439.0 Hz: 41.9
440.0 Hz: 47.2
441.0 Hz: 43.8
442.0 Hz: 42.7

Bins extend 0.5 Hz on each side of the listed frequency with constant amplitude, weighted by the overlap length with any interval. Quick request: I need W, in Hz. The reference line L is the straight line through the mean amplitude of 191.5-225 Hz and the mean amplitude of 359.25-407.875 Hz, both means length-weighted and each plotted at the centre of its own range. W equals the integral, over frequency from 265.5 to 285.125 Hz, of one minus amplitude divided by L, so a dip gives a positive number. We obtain 5.0 Hz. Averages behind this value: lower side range 38.4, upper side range 45.9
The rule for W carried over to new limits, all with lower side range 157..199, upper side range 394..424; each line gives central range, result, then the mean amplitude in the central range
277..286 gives 1.9 Hz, 29.8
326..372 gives -2.9 Hz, 42.4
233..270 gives 3.3 Hz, 33.7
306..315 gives 0.9 Hz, 34.8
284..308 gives 4.3 Hz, 31.4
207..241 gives -1.9 Hz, 38.2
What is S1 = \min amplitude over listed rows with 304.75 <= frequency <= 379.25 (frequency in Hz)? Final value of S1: 31.6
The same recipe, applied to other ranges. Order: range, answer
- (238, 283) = 27.8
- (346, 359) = 37.1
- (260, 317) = 26.7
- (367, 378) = 41.9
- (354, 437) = 36.5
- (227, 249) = 31.9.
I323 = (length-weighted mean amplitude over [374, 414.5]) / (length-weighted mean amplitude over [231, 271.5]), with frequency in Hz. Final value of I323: 1.35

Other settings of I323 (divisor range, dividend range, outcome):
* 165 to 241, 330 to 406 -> 1.21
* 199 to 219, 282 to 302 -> 0.80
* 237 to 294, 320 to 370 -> 1.31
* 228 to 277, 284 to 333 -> 1.03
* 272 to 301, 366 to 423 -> 1.49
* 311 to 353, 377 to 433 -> 1.09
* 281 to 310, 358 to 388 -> 1.50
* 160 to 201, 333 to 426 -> 1.26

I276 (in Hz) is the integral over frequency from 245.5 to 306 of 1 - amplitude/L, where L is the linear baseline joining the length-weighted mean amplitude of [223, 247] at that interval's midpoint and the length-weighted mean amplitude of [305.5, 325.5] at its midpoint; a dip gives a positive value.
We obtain 8.7 Hz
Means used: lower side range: 37.1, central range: 31.7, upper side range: 36.9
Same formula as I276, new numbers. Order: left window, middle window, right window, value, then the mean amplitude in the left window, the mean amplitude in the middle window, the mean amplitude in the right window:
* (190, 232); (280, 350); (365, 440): 8.84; 38.6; 36.4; 44.2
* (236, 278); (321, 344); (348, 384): 0.24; 32.8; 41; 45.3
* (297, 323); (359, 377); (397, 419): -2.91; 35.1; 45.4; 41.8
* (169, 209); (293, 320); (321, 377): 4.47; 35.5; 34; 42.7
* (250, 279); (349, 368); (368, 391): 1.53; 31.7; 42.3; 49.3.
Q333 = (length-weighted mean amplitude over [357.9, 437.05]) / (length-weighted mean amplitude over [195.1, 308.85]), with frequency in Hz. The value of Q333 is 1.3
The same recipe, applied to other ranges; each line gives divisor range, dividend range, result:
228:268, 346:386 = 1.32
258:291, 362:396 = 1.56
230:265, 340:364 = 1.24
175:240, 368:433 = 1.19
